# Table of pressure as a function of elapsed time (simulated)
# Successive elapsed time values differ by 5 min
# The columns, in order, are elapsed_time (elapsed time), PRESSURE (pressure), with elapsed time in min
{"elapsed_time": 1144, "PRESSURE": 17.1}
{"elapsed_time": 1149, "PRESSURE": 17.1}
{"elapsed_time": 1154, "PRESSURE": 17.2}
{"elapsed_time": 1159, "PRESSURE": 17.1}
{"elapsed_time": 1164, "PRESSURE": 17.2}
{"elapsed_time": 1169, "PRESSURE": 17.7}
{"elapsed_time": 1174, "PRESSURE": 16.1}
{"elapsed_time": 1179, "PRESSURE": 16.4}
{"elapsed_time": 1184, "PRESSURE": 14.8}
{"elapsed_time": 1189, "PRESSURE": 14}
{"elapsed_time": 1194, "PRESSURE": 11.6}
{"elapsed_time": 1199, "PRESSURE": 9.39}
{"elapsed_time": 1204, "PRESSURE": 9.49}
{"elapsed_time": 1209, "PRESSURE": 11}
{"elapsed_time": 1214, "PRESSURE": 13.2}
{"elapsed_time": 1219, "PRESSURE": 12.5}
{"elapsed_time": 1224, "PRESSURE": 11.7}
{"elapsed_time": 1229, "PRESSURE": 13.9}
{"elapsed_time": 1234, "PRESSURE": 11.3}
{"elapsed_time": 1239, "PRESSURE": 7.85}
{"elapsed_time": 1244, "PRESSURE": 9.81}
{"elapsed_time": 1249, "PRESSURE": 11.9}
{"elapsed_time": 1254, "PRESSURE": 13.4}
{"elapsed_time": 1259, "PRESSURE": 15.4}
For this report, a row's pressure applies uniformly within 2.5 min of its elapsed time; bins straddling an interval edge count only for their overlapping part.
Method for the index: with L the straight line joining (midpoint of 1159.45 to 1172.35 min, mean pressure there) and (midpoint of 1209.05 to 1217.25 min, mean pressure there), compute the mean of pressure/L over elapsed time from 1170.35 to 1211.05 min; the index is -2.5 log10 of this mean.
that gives 0.15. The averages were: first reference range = 17.3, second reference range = 12.5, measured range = 13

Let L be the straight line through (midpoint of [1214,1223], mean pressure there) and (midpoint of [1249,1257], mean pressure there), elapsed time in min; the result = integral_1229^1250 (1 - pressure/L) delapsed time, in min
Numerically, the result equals 3.8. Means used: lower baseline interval 12.6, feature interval 10.5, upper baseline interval 13.1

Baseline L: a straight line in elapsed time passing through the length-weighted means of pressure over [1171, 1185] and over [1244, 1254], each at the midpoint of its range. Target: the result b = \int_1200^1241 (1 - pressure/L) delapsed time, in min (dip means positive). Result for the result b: 6.3 min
